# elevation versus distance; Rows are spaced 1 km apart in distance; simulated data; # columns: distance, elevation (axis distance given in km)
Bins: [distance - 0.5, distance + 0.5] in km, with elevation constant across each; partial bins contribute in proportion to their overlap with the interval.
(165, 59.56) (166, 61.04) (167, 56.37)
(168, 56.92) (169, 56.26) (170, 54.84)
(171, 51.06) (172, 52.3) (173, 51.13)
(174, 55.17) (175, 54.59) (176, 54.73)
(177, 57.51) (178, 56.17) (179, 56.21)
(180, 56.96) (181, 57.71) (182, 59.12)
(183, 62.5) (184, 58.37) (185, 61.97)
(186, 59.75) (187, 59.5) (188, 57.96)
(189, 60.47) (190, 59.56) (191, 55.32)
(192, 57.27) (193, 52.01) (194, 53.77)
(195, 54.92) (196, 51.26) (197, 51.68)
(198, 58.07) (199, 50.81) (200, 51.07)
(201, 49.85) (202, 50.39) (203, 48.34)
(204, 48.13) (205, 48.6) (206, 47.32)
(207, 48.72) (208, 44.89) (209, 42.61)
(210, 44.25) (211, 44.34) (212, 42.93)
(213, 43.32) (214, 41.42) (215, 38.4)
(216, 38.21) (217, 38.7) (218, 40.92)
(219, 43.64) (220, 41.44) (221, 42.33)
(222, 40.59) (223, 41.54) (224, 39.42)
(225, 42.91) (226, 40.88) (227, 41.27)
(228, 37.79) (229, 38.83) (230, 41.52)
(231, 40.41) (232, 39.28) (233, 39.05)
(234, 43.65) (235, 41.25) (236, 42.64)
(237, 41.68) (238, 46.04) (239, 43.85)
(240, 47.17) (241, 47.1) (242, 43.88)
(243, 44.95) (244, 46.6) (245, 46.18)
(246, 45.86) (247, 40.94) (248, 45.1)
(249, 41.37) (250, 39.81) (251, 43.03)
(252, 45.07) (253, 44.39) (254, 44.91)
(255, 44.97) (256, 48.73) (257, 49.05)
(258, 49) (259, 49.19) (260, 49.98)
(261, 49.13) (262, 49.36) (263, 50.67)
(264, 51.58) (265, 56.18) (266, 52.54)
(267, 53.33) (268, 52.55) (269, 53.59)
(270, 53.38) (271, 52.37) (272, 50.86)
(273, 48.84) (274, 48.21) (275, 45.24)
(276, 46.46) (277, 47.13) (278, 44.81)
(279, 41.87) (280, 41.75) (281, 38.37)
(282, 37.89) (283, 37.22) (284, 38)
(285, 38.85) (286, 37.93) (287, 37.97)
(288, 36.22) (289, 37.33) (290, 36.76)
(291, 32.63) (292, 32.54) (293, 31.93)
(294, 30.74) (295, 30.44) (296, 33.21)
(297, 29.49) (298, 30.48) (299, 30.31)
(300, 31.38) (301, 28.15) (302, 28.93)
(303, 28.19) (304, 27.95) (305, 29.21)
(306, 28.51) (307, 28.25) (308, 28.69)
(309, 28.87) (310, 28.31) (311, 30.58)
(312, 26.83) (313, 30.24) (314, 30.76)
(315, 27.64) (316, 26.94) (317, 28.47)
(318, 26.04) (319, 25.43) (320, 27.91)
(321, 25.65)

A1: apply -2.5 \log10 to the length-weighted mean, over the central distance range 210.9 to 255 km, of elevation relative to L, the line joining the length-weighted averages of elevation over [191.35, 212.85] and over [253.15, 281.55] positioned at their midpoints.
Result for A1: 0.16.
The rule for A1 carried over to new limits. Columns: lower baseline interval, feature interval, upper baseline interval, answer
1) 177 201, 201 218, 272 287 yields 0.20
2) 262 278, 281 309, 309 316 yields 0.16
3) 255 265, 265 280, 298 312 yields -0.12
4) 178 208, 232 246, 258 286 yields 0.14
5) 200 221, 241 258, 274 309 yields -0.13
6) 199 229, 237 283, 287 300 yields -0.25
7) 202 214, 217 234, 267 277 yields 0.15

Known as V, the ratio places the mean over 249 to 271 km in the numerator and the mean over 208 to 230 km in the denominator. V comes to 1.2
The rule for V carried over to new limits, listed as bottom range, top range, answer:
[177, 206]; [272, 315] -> 0.63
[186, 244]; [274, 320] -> 0.72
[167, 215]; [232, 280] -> 0.88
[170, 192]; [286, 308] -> 0.55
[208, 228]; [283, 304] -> 0.80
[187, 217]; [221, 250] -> 0.86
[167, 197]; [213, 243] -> 0.74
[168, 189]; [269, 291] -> 0.75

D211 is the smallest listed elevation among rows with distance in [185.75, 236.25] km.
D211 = 37.79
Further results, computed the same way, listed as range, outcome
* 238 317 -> 26.83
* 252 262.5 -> 44.39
